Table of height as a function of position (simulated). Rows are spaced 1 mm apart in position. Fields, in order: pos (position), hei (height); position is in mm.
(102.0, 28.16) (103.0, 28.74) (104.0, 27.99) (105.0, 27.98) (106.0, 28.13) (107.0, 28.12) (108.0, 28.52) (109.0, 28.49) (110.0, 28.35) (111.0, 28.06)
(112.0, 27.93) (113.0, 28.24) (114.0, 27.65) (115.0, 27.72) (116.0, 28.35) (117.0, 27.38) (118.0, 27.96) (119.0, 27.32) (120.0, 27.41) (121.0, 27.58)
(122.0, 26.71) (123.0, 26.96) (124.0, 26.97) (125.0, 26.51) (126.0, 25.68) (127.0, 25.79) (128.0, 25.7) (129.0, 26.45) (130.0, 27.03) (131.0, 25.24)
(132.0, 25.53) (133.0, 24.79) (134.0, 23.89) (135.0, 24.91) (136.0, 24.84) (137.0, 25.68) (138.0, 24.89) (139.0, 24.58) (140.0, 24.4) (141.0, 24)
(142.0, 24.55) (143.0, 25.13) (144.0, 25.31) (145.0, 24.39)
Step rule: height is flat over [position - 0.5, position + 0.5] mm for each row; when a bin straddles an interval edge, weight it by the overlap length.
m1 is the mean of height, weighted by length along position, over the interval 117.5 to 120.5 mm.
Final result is 27.6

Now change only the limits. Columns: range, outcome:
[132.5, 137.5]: 24.8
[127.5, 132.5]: 26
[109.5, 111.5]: 28.2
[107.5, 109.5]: 28.5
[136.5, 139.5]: 25.1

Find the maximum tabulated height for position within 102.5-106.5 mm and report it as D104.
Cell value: 28.74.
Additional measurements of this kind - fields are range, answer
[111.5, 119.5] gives 28.35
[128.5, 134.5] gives 27.03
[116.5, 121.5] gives 27.96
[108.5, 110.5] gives 28.49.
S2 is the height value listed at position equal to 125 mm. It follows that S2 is 26.51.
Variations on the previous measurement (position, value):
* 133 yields 24.79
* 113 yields 28.24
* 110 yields 28.35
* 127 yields 25.79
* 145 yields 24.39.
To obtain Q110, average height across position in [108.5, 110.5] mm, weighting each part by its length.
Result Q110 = 28.4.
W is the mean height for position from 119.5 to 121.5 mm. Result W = 27.5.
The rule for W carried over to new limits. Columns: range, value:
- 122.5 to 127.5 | 26.4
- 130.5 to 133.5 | 25.2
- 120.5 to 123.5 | 27.1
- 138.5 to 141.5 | 24.3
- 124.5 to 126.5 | 26.1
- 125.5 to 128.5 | 25.7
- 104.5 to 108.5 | 28.2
